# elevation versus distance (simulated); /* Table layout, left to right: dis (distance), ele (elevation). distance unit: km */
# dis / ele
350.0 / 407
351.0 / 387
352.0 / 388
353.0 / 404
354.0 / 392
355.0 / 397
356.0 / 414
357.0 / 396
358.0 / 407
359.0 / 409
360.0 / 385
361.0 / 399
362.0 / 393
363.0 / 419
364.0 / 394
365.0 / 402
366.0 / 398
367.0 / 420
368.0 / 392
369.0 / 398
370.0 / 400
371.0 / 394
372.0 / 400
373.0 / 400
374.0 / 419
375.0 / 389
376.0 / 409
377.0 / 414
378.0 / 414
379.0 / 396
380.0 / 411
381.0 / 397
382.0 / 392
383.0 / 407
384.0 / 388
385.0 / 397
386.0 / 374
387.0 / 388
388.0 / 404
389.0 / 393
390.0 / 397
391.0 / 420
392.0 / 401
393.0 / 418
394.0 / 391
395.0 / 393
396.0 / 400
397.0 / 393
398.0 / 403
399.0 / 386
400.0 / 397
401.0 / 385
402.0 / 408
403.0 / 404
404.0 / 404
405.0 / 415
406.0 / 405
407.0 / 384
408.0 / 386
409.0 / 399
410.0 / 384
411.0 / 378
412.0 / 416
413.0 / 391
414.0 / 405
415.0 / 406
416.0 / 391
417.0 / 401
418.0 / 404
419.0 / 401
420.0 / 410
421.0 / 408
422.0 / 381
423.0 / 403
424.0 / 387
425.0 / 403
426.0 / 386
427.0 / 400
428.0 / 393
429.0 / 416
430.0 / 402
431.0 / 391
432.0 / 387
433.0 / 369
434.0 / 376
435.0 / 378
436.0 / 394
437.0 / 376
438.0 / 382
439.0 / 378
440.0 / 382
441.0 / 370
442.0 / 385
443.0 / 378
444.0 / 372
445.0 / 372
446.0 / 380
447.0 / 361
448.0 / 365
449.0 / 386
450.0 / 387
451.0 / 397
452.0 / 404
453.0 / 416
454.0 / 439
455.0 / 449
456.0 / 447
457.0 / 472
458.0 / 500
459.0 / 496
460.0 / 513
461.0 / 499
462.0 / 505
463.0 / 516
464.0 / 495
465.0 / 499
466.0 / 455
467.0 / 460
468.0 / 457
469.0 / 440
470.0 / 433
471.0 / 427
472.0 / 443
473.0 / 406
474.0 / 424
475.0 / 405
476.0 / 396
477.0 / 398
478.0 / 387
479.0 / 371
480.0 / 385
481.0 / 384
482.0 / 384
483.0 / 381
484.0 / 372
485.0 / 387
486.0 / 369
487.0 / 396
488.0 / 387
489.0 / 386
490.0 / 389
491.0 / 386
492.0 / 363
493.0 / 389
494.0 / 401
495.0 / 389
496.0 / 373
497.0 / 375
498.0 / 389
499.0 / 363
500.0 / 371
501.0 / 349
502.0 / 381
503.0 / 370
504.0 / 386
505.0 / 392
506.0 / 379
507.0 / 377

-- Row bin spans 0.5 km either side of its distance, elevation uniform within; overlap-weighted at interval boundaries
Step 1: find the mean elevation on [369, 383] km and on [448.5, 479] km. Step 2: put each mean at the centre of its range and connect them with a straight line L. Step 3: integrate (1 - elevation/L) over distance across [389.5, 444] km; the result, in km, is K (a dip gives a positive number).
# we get 3.5 km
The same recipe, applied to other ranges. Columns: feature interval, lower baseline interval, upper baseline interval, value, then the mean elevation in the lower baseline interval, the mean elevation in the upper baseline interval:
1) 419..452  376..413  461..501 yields 1.38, 398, 409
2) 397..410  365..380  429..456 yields -0.01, 403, 389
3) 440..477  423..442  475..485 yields -4.25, 388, 385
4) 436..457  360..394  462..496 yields 0.77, 401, 412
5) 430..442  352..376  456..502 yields 0.86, 401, 417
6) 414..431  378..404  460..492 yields 0.30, 398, 421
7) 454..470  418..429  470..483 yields -3.07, 398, 401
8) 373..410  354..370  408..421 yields 0.05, 401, 399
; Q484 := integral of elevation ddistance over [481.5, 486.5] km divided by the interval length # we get 379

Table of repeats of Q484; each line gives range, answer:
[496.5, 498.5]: 382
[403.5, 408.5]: 399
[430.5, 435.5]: 380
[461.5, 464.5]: 505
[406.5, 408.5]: 385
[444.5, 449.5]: 373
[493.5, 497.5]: 384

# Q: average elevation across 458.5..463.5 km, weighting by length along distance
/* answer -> 506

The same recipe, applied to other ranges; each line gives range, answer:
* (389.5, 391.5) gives 408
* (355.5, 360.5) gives 402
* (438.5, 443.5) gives 379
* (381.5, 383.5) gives 400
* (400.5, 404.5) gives 400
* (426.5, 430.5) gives 403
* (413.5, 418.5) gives 401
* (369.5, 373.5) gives 398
